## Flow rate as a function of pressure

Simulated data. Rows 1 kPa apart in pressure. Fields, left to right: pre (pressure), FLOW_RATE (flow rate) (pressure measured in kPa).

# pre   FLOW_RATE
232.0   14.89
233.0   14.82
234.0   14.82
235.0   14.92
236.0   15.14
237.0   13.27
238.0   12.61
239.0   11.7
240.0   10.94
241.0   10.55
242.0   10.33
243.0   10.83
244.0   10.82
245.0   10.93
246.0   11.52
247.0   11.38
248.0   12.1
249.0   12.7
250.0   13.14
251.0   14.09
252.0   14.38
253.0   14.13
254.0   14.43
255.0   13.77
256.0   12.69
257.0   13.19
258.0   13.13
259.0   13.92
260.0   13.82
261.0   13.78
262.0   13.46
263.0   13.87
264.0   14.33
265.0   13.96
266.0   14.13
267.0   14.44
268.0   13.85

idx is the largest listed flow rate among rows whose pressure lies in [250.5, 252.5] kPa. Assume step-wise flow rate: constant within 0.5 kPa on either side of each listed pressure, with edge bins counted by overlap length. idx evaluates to 14.38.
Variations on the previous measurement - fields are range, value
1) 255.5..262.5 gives 13.92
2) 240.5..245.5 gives 10.93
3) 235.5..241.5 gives 15.14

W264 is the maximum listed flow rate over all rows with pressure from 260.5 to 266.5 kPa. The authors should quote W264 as 14.33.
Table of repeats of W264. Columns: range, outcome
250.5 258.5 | 14.43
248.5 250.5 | 13.14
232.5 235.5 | 14.92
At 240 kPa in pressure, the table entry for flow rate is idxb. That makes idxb 10.94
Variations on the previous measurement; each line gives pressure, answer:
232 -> 14.89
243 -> 10.83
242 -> 10.33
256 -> 12.69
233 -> 14.82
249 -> 12.7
